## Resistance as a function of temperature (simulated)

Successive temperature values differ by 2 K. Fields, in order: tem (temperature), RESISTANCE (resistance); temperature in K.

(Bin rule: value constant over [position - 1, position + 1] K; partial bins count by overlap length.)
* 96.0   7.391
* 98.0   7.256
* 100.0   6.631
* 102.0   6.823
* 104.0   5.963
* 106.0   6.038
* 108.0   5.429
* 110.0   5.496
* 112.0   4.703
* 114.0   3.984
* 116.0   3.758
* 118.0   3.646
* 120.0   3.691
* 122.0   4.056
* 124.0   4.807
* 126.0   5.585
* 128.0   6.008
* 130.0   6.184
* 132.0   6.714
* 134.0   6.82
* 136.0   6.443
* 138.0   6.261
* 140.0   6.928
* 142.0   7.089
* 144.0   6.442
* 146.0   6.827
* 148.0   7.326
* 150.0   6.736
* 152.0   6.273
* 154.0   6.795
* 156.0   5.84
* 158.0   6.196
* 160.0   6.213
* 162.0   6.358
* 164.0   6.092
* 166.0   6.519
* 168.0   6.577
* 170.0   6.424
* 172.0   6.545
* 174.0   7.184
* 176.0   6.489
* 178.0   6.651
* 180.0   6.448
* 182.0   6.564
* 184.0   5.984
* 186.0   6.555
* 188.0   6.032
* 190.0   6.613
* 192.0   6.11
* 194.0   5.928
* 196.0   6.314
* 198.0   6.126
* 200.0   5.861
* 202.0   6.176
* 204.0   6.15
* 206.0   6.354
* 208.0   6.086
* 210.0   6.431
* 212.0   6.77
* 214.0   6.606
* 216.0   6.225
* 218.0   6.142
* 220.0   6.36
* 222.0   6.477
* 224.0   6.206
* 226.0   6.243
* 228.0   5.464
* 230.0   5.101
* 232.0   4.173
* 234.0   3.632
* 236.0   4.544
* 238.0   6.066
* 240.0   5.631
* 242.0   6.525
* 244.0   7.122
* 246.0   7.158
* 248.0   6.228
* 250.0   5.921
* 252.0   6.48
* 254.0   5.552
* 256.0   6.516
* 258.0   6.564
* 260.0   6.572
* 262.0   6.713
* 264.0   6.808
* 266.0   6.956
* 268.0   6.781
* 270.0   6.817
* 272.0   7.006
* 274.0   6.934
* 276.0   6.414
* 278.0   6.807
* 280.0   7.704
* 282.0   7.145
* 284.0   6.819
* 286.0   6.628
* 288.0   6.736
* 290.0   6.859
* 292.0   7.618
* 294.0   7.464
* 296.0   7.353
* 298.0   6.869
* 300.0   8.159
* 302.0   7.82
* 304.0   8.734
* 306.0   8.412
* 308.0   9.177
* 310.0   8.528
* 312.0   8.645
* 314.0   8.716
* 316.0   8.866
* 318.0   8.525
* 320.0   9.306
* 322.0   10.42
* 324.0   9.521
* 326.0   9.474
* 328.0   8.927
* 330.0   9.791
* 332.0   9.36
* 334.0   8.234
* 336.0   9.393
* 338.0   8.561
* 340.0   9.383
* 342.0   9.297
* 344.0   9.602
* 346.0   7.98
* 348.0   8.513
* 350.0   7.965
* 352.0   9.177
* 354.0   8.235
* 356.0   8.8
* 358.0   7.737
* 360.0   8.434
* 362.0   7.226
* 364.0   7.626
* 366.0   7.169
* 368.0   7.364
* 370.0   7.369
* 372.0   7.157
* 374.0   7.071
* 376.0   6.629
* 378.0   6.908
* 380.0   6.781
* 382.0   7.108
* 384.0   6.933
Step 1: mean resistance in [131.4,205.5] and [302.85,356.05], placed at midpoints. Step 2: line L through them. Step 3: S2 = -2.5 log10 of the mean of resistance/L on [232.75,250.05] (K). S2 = 0.28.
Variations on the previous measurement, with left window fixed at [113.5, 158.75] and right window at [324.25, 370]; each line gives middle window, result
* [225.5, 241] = 0.365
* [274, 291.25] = 0.122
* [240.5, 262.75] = 0.136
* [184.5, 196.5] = 0.052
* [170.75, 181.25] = -0.048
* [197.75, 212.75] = 0.084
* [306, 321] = -0.087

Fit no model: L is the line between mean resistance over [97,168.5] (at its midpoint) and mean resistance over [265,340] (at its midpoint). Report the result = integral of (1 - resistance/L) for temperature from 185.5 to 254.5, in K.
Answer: 9.7 K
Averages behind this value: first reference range 5.95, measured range 6.04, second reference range 8.06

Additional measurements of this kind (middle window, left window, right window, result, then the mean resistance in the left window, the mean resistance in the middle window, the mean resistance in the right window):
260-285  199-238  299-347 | 1.9 K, 5.85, 6.9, 8.95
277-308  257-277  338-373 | -1.2 K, 6.76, 7.47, 8.19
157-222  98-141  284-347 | 2.5 K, 5.56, 6.35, 8.5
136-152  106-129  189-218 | -4.8 K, 4.71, 6.75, 6.26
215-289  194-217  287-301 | 5.6 K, 6.27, 6.3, 7.29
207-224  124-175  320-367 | 2.0 K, 6.46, 6.38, 8.74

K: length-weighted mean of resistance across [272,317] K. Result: 7.64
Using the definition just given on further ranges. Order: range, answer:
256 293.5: 6.88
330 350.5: 8.9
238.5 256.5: 6.34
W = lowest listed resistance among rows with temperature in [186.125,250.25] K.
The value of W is 3.632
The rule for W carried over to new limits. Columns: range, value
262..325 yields 6.414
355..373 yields 7.157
